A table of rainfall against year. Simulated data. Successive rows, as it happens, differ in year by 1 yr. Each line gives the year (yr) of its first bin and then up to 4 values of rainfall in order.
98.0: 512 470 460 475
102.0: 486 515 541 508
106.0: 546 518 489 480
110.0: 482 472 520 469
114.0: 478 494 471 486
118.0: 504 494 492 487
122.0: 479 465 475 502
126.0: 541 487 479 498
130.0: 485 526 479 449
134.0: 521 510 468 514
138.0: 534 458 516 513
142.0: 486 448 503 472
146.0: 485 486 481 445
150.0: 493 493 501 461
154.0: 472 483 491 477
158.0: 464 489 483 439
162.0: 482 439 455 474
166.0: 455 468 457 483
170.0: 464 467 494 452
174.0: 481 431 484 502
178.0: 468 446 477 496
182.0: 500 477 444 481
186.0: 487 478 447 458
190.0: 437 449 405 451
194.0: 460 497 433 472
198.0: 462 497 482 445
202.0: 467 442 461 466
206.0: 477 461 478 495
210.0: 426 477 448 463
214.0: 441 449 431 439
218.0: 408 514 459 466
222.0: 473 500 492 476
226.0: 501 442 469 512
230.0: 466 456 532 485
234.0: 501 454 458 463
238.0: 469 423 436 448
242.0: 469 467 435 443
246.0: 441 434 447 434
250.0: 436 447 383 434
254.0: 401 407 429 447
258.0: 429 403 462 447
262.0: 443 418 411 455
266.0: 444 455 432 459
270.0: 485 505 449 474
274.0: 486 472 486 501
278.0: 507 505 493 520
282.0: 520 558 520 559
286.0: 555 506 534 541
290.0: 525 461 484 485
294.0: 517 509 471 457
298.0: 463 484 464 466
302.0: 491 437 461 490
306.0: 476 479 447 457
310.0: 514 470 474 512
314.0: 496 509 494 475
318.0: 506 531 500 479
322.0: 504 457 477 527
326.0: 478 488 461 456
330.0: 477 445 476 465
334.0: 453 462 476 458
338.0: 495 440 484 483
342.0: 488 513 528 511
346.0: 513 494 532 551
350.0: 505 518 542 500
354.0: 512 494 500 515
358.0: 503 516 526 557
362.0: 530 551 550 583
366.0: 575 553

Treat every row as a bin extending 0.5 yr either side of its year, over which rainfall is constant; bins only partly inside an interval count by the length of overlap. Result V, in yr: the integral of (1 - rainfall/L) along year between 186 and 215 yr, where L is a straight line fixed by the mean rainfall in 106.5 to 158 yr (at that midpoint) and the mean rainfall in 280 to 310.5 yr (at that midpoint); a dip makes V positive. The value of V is 1.8 yr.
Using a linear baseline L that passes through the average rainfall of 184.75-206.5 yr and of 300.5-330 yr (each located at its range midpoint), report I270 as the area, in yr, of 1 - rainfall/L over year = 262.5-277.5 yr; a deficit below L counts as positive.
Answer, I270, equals 0.4 yr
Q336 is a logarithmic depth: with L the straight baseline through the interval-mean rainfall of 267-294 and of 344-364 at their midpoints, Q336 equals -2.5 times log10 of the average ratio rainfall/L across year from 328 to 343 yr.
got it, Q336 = 0.10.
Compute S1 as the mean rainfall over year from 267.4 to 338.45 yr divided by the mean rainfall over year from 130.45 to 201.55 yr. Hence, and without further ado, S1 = 1.03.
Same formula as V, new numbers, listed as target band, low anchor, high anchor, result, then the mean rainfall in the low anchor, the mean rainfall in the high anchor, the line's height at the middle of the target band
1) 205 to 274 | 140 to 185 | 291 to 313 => 3.0 yr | 475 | 476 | 476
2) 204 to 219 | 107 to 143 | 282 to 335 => 1.0 yr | 491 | 489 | 490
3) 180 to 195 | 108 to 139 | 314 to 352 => 0.8 yr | 491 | 490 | 491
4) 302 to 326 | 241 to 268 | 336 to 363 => -0.2 yr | 436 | 508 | 481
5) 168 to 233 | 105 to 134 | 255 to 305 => 2.4 yr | 492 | 479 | 485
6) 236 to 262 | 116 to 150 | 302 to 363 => 2.8 yr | 490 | 492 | 491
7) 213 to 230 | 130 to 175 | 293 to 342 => 0.4 yr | 479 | 479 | 479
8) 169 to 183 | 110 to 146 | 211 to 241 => 0.1 yr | 491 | 466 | 479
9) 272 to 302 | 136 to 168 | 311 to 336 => -1.1 yr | 479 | 483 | 482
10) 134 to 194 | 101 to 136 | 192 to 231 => 0.7 yr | 494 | 465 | 480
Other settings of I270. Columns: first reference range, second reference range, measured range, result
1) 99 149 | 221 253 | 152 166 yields 0.3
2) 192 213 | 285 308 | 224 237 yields -0.2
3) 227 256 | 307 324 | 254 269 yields 0.9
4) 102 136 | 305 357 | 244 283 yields 2.9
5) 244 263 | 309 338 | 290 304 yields -0.4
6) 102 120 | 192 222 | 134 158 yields -0.1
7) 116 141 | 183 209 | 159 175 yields 0.3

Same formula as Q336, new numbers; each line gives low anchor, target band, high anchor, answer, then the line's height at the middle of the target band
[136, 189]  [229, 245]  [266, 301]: 0.05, 487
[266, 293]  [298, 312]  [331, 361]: 0.06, 498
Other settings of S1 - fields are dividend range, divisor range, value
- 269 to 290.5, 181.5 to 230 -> 1.09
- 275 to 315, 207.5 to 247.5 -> 1.07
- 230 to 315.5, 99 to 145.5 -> 0.96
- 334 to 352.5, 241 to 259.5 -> 1.15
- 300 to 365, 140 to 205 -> 1.05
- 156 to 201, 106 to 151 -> 0.95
